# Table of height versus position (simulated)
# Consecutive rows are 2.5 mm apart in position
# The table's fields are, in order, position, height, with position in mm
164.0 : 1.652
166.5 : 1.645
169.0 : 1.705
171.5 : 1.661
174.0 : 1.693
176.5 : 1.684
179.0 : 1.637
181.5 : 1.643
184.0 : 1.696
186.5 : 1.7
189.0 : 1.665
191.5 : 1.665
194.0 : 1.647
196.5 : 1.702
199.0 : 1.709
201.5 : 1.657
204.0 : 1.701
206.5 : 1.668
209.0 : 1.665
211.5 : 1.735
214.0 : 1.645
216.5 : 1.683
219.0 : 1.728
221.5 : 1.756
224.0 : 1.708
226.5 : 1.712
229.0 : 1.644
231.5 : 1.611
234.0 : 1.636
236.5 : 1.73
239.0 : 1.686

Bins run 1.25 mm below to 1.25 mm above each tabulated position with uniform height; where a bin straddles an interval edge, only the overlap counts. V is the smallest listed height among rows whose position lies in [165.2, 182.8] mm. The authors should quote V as 1.637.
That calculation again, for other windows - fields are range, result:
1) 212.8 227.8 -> 1.645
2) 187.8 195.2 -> 1.647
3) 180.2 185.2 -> 1.643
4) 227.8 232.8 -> 1.611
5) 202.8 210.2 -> 1.665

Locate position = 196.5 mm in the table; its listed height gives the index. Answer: 1.702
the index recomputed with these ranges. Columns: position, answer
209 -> 1.665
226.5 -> 1.712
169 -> 1.705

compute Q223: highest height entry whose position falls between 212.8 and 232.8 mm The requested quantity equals 1.756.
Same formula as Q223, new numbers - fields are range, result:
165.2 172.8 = 1.705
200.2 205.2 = 1.701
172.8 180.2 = 1.693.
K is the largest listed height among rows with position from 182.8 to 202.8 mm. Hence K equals 1.709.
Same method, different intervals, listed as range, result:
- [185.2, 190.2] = 1.7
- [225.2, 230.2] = 1.712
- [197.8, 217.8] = 1.735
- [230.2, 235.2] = 1.636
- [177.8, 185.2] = 1.696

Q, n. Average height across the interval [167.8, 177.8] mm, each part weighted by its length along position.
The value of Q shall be 1.69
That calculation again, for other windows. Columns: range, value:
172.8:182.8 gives 1.66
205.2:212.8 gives 1.69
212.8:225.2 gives 1.7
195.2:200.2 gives 1.7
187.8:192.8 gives 1.66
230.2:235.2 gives 1.62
